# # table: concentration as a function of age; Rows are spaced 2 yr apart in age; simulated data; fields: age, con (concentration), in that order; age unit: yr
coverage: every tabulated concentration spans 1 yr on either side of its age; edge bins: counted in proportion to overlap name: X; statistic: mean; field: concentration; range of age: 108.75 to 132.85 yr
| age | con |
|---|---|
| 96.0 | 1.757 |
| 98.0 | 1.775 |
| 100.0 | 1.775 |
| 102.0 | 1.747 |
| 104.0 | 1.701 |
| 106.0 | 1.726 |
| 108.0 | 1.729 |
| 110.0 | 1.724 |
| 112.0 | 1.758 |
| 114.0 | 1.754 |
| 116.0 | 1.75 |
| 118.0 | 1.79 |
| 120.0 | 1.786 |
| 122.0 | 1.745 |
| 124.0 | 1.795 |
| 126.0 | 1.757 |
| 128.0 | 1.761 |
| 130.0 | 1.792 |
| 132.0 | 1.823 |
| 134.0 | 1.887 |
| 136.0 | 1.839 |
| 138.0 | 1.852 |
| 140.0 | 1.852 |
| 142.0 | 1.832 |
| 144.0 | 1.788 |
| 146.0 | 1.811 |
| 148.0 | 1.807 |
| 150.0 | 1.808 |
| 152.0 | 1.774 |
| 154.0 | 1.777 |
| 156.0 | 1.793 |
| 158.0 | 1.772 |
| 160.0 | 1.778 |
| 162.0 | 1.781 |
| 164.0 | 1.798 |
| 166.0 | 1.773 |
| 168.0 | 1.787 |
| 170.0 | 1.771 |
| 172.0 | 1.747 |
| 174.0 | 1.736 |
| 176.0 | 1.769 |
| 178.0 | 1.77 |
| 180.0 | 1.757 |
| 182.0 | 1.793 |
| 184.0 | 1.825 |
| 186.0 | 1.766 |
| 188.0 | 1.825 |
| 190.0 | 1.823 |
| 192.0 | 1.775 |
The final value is 1.77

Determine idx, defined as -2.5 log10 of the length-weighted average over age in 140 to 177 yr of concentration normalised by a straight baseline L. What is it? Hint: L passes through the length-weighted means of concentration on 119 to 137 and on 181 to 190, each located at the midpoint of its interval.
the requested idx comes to 0.01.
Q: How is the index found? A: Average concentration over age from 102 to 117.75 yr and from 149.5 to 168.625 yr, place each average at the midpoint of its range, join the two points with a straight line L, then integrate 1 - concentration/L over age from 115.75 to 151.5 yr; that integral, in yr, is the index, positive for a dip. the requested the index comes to -0.9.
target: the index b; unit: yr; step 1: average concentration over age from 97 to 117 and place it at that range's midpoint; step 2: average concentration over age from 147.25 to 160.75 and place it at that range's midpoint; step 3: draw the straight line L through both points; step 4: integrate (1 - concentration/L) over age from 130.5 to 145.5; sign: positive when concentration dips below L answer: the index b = -0.5 yr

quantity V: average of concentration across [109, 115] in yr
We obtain 1.75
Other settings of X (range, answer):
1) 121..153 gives 1.81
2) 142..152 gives 1.8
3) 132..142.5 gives 1.85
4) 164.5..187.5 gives 1.77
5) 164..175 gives 1.77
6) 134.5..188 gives 1.79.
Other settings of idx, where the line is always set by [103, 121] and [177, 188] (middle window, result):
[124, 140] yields -0.04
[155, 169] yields -0.01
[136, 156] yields -0.03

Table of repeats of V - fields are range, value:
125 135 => 1.8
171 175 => 1.74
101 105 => 1.72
